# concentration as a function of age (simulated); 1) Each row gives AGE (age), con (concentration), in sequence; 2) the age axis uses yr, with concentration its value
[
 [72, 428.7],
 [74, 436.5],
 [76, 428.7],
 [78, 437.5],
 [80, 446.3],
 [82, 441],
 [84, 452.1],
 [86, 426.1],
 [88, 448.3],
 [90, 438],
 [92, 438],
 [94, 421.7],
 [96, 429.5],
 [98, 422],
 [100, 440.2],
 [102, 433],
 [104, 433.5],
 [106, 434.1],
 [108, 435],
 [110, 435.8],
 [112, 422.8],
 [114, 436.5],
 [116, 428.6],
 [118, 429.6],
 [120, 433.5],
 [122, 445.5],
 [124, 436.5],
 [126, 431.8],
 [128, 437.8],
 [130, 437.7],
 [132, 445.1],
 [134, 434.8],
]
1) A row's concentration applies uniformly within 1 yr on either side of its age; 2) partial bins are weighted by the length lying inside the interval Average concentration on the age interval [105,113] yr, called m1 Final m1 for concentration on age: 432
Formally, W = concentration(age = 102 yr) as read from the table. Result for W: 433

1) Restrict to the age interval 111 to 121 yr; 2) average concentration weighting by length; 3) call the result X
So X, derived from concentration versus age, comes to 430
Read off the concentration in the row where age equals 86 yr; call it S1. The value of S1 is 426.1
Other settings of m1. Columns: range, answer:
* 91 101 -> 430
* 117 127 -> 435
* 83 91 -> 441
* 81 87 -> 440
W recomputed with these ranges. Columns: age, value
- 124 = 436.5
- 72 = 428.7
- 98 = 422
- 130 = 437.7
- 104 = 433.5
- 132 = 445.1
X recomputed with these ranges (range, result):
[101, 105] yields 433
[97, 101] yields 431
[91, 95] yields 430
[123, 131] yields 436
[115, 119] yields 429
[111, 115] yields 430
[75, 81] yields 438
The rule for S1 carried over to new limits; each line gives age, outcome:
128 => 437.8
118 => 429.6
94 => 421.7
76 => 428.7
